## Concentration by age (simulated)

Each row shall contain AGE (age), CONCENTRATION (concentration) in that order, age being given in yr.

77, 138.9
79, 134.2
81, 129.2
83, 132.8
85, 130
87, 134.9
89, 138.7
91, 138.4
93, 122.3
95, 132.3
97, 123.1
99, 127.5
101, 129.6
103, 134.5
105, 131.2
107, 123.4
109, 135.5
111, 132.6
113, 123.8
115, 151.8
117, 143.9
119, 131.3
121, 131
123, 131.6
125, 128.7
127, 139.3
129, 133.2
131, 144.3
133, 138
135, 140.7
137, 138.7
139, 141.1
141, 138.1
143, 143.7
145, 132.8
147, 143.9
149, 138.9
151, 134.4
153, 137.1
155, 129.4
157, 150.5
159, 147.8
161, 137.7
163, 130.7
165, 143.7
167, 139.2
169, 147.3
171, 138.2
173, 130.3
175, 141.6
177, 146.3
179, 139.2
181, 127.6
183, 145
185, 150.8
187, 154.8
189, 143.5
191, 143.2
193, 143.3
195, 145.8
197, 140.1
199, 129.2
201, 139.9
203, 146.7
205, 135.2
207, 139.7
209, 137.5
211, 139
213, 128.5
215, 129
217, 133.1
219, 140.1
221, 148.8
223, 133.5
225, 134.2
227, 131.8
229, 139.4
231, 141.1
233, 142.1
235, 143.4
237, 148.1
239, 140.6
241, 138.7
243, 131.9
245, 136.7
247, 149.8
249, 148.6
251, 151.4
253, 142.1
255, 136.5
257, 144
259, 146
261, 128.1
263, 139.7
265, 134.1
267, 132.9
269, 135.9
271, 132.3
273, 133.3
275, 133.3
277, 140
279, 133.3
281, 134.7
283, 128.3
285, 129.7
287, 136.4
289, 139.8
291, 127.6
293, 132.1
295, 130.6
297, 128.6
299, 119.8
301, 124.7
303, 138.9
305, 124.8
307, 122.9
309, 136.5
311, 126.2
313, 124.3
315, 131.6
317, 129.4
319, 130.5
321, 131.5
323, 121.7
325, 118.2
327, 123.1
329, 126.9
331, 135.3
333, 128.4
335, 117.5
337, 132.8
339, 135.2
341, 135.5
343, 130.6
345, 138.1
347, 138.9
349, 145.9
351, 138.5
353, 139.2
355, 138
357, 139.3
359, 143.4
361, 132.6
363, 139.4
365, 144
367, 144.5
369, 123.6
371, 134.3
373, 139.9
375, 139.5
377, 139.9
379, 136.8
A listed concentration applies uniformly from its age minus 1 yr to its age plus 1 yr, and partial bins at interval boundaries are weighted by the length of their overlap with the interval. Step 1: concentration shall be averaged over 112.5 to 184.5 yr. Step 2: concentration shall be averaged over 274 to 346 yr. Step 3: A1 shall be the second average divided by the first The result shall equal 0.9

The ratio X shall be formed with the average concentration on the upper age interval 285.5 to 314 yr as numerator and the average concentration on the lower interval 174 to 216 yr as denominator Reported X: 0.92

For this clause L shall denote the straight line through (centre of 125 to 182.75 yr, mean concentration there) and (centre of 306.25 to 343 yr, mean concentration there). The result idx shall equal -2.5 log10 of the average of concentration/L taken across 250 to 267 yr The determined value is -0.059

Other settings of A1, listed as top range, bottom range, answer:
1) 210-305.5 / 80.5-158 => 1.01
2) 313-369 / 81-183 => 0.98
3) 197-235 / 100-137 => 1.02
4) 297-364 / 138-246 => 0.94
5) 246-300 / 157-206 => 0.96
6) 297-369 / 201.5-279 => 0.95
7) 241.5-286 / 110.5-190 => 0.99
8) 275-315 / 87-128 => 0.98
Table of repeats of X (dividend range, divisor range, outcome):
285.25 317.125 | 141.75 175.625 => 0.93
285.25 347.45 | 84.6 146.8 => 0.96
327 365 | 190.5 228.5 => 0.98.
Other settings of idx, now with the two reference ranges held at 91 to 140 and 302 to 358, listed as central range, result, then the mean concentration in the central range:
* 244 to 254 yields -0.10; 146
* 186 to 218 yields -0.05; 139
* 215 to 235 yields -0.04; 138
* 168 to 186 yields -0.06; 141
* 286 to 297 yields -0.01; 133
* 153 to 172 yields -0.06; 140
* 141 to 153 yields -0.04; 139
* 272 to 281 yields -0.02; 135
